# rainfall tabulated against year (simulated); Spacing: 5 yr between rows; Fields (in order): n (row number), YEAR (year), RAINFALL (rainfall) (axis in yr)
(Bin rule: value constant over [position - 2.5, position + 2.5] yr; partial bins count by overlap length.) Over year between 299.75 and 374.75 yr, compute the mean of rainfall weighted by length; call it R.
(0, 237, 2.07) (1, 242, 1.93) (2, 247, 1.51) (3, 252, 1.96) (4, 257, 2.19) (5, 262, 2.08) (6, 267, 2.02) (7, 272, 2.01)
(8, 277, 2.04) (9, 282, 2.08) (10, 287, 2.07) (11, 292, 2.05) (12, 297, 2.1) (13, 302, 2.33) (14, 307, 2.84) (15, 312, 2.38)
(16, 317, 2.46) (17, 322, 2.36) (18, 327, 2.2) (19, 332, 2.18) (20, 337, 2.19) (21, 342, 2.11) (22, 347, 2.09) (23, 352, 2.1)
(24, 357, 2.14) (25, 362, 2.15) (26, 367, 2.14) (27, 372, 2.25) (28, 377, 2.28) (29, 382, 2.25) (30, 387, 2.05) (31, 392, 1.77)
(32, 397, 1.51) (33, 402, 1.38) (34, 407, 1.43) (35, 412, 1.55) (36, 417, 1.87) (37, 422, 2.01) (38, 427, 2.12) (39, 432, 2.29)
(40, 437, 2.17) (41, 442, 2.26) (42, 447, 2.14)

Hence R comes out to 2.26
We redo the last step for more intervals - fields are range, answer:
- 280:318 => 2.28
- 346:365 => 2.12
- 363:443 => 1.96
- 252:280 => 2.06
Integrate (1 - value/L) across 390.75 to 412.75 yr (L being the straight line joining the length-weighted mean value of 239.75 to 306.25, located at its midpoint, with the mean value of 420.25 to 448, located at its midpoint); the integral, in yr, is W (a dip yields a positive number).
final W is 6.5 yr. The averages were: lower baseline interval 2.05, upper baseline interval 2.17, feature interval 1.51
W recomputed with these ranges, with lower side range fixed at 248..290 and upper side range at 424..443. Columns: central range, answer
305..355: -4.5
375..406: 4.5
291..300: -0.1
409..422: 2.5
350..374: -0.3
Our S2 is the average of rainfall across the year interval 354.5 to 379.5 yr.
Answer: 2.19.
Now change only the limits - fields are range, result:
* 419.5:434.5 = 2.14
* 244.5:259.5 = 1.89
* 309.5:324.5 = 2.4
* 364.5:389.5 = 2.19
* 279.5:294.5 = 2.07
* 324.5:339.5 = 2.19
